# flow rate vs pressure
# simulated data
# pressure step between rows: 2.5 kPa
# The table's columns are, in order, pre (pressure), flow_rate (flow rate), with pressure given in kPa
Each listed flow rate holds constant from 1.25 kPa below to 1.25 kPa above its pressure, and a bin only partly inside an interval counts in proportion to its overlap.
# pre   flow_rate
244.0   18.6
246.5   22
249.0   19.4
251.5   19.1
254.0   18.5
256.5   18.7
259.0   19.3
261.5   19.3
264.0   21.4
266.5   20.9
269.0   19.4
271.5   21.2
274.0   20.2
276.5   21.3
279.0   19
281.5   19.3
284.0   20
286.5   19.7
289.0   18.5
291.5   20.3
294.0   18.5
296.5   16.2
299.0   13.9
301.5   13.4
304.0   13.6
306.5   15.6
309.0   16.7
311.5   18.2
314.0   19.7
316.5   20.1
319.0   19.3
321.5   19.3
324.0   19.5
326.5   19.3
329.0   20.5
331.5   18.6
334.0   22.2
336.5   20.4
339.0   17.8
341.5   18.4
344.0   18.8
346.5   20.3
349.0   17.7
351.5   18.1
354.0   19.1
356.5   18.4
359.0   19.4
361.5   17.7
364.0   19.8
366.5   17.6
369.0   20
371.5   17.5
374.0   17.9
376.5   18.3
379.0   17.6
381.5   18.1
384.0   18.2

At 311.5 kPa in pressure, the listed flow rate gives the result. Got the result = 18.2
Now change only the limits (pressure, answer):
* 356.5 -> 18.4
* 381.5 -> 18.1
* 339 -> 17.8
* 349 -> 17.7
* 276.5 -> 21.3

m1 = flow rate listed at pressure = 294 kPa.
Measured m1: 18.5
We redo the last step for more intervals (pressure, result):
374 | 17.9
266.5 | 20.9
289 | 18.5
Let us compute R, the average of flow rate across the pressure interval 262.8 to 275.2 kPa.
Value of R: 20.6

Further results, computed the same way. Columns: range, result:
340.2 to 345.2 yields 18.6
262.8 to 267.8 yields 21.1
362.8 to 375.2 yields 18.6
